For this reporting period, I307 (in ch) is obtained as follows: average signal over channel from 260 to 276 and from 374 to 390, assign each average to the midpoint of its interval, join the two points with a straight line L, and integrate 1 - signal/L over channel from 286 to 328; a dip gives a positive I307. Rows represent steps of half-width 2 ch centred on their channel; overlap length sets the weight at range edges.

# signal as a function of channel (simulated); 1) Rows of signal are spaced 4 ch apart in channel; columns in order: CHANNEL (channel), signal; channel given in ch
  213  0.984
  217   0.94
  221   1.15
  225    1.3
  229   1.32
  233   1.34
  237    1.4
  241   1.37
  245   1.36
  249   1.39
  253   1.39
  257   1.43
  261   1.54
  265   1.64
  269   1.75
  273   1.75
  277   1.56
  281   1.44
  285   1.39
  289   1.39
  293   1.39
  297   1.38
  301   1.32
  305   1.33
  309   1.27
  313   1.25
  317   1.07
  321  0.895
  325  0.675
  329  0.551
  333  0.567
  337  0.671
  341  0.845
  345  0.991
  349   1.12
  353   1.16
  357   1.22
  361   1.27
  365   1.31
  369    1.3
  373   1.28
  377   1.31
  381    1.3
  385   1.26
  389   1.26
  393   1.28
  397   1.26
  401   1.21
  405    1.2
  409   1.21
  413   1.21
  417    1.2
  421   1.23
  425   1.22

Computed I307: 9.8 ch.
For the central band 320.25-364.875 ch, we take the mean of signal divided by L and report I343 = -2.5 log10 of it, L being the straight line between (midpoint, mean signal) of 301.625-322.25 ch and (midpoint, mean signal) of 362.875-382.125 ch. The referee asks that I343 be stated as 0.33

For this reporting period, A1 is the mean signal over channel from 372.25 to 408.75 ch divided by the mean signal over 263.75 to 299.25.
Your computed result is 0.83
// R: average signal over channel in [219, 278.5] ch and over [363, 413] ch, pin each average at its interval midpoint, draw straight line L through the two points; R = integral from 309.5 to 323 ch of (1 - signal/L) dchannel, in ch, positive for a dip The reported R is 2.6 ch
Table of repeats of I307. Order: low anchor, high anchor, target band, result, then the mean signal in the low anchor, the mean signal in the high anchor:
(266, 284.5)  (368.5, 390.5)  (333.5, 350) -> 6.31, 1.61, 1.28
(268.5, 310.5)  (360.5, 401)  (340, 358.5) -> 3.60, 1.44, 1.28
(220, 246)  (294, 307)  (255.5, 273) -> -3.64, 1.33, 1.35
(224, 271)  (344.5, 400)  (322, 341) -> 9.48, 1.44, 1.24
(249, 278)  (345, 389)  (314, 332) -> 7.47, 1.57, 1.24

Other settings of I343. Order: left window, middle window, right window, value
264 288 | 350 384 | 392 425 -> 0.057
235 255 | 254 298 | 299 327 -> -0.199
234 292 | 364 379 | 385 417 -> -0.011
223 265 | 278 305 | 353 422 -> -0.031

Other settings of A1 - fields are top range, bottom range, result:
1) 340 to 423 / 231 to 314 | 0.85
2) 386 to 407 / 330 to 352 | 1.48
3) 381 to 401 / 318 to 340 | 1.81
